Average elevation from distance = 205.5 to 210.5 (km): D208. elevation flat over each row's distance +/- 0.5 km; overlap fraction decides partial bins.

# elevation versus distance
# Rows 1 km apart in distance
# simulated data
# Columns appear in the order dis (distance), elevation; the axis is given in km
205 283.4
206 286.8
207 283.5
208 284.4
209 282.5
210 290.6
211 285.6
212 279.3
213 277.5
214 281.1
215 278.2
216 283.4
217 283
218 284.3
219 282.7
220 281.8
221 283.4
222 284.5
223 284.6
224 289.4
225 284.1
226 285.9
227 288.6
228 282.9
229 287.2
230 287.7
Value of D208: 286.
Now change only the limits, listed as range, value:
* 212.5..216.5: 280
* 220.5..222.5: 284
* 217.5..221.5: 283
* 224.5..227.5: 286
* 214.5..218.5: 282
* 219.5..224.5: 285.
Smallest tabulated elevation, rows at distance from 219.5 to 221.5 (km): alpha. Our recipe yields 281.8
